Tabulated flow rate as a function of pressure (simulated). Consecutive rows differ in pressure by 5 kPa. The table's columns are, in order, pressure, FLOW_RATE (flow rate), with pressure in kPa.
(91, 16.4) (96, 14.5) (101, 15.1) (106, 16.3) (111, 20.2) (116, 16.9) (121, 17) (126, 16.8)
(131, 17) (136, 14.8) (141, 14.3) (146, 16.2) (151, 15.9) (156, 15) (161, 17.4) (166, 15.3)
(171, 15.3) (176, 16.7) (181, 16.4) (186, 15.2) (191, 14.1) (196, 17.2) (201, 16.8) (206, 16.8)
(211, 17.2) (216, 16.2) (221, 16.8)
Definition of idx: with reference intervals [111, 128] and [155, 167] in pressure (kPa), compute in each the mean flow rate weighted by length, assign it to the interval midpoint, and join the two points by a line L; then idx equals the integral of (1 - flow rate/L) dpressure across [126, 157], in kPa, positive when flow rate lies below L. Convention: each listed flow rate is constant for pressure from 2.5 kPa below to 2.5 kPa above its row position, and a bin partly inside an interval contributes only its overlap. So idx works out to 1.9 kPa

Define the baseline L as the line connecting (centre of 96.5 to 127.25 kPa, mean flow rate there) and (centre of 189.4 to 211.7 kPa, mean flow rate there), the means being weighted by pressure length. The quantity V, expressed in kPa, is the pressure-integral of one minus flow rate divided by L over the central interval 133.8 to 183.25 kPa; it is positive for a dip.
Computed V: 2.7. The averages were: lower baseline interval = 16.9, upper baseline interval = 16.5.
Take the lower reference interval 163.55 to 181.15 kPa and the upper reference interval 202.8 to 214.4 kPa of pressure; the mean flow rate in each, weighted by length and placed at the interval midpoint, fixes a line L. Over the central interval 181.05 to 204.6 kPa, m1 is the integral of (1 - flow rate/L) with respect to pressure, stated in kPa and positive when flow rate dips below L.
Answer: 0.8 kPa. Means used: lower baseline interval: 15.9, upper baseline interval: 16.9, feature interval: 15.9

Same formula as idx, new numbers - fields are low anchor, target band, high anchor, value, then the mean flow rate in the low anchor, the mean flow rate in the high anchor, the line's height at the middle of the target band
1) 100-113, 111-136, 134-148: -1.25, 17.3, 15.1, 16.2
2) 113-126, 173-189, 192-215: 0.78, 17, 16.8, 16.8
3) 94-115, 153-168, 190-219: 0.57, 16.6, 16.5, 16.5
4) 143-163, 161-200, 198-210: 1.41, 16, 16.9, 16.5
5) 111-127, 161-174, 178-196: 0.27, 17.4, 15.5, 16.1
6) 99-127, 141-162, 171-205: 0.93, 17.1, 16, 16.6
